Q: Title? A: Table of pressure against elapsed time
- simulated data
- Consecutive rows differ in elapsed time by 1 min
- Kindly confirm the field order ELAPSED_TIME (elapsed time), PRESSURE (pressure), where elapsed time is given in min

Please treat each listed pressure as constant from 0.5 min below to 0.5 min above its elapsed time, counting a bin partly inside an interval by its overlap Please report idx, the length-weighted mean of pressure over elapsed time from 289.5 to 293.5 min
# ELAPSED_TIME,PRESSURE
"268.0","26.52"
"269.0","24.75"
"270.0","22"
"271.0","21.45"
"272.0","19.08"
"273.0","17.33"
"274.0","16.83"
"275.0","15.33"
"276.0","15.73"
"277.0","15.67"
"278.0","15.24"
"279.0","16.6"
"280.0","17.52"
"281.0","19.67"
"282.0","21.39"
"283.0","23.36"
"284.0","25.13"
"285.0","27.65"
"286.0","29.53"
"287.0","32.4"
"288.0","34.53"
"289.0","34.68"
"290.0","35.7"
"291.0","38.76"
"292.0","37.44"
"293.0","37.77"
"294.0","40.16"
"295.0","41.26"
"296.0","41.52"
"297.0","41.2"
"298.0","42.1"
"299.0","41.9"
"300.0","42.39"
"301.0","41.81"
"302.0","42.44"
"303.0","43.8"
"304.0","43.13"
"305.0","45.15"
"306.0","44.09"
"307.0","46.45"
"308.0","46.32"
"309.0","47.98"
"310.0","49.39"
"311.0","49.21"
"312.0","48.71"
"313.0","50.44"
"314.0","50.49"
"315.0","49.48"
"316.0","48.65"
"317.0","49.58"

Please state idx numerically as 37.4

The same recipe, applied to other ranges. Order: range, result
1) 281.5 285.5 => 24.4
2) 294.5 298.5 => 41.5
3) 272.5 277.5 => 16.2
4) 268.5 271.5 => 22.7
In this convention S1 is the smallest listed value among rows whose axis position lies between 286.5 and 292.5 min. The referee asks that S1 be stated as 32.4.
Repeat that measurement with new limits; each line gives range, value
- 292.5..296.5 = 37.77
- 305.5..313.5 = 44.09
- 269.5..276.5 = 15.33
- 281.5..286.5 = 21.39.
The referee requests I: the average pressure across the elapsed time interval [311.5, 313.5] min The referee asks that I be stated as 49.6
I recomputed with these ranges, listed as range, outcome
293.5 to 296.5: 41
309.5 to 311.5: 49.3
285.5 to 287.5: 31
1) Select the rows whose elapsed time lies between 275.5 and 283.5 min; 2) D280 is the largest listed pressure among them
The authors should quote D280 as 23.36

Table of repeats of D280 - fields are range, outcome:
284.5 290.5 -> 35.7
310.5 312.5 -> 49.21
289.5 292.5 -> 38.76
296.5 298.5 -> 42.1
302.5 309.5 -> 47.98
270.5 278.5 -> 21.45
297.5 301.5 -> 42.39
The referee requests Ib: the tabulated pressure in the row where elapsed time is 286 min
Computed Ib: 29.53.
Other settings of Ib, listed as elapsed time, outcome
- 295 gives 41.26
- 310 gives 49.39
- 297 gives 41.2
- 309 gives 47.98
